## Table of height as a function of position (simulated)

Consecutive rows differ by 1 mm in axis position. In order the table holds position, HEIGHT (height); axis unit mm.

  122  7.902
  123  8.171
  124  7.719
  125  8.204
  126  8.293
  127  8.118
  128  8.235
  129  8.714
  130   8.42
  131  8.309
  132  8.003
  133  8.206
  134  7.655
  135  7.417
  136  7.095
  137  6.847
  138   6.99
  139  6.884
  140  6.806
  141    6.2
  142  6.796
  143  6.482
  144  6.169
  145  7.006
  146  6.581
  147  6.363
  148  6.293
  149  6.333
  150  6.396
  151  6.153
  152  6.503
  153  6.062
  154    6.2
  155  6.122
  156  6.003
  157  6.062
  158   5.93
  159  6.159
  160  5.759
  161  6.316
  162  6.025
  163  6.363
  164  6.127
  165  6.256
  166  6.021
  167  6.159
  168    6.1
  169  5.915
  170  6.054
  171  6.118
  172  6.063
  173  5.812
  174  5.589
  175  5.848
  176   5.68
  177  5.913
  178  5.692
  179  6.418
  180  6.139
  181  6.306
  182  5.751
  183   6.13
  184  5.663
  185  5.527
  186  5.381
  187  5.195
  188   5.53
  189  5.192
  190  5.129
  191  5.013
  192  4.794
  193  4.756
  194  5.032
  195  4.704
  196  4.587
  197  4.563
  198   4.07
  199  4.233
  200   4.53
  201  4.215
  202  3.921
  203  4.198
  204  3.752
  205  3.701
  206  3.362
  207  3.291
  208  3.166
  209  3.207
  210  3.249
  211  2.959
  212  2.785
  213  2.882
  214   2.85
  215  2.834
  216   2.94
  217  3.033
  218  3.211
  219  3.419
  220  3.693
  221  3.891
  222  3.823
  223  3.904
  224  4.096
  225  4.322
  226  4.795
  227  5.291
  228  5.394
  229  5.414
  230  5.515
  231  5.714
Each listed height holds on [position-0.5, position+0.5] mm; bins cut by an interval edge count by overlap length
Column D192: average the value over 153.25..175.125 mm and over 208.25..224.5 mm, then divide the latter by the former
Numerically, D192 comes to 0.54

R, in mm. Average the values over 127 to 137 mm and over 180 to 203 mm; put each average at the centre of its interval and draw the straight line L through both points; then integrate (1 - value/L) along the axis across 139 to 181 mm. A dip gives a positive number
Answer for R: 2.3 mm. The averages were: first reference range 7.95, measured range 6.18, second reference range 5.02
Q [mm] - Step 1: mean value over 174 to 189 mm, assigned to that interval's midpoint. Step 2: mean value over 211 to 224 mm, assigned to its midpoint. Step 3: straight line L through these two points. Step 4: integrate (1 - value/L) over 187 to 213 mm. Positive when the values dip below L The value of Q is 2.2 mm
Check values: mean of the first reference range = 5.77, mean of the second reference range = 3.29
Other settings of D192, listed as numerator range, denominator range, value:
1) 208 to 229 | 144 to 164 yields 0.59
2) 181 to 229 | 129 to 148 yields 0.59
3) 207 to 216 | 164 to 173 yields 0.49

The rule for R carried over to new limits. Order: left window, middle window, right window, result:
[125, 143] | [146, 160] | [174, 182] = 1.38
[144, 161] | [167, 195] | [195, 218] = -4.74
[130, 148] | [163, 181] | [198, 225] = -1.87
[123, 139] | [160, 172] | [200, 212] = -0.55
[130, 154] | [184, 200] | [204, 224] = -1.90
